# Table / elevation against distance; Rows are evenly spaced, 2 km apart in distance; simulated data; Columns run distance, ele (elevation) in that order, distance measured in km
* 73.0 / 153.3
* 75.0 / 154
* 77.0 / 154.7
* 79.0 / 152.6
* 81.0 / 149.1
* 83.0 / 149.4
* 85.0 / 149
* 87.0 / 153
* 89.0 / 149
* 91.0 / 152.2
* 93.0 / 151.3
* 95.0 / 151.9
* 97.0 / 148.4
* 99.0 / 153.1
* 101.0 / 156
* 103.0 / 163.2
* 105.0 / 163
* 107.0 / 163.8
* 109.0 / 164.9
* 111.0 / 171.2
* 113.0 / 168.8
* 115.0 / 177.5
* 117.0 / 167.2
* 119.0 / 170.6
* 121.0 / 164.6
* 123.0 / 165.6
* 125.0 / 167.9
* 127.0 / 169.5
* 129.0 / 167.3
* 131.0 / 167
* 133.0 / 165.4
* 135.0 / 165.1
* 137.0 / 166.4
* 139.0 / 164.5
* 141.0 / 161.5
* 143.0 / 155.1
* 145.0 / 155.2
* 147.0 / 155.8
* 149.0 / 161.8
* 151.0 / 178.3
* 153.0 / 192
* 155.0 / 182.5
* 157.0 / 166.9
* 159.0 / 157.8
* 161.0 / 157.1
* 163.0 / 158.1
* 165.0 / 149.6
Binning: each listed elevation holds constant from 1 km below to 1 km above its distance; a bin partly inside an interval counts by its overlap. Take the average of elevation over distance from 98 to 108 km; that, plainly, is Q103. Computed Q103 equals 160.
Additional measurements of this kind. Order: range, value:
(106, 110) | 164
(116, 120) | 169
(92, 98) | 151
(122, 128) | 168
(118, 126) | 167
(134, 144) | 163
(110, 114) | 170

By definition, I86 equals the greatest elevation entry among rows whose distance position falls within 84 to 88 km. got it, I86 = 153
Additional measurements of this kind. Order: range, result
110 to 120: 177.5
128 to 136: 167.3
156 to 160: 166.9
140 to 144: 161.5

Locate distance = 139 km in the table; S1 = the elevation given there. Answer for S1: 164.5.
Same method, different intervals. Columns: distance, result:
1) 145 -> 155.2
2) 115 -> 177.5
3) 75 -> 154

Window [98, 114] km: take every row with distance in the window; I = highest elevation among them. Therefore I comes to 171.2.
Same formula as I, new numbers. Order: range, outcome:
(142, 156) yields 192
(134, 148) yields 166.4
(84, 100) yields 153.1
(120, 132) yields 169.5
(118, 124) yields 170.6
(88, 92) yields 152.2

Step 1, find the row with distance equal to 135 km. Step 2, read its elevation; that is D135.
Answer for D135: 165.1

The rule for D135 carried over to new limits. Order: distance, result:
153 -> 192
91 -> 152.2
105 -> 163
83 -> 149.4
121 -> 164.6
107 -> 163.8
